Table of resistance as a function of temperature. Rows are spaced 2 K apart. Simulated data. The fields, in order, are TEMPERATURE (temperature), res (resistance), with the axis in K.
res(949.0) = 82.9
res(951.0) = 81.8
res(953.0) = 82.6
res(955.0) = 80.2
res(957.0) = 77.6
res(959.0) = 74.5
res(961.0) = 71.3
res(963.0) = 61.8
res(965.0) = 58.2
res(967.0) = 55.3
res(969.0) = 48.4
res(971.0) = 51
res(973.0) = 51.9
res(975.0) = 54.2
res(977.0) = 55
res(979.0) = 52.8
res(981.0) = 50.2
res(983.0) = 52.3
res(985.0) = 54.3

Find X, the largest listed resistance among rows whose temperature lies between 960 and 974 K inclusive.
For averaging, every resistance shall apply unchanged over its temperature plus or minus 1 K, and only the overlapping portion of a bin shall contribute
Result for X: 71.3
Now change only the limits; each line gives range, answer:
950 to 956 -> 82.6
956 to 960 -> 77.6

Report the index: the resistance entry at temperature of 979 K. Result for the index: 52.8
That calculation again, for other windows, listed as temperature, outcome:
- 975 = 54.2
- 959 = 74.5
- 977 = 55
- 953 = 82.6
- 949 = 82.9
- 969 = 48.4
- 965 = 58.2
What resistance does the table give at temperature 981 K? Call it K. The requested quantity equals 50.2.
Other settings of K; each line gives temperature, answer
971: 51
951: 81.8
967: 55.3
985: 54.3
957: 77.6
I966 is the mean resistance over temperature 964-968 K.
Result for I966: 56.8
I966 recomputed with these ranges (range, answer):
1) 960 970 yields 59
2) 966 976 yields 52.2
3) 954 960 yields 77.4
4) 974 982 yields 53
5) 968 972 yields 49.7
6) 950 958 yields 80.6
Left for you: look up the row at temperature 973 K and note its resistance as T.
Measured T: 51.9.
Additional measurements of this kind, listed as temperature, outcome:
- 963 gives 61.8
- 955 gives 80.2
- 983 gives 52.3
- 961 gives 71.3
